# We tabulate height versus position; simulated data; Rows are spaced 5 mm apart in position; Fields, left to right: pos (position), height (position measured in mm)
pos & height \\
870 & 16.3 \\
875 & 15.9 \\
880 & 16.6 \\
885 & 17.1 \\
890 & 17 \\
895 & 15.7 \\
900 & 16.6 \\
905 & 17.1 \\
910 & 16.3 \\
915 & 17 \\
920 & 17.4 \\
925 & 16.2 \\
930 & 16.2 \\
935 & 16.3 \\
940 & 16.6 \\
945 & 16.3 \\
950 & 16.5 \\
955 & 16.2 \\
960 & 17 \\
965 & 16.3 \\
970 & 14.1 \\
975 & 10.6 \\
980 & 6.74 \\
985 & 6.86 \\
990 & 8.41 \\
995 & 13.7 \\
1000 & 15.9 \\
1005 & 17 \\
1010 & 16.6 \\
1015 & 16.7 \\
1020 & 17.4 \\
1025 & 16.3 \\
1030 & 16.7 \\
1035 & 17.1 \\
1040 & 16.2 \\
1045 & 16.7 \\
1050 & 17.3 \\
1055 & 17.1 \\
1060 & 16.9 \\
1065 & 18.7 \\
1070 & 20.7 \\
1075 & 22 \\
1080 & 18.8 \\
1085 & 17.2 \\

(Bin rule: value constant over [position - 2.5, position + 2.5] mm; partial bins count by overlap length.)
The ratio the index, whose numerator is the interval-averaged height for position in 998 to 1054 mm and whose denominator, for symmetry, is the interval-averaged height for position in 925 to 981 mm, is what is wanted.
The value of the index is 1.11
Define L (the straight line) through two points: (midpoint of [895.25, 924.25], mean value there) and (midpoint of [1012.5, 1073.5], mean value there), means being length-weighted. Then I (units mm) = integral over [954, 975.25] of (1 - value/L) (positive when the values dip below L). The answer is 2.27 mm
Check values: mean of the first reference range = 16.7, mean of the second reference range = 17.4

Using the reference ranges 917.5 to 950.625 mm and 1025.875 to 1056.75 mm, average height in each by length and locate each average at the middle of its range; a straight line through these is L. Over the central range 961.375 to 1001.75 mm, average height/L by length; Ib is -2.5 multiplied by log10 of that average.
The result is 0.39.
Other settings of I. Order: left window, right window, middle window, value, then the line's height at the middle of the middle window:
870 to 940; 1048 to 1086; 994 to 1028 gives 3.01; 17.9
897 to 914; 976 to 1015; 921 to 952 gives -2.47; 15.2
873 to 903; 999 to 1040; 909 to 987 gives 8.38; 16.6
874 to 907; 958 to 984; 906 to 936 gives -3.12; 15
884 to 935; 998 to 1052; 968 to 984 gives 6.38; 16.7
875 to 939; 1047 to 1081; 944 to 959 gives 0.70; 17.2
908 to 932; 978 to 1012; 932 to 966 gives -3.59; 14.9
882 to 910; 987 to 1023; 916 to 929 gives -0.39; 16.3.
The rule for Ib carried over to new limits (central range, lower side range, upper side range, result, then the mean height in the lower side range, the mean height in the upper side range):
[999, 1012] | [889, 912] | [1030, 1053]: 0.01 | 16.5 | 16.8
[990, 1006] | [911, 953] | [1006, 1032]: 0.17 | 16.5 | 16.8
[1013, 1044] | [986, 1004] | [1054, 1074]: -0.08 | 12.5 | 18.7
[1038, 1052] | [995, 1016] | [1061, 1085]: 0.09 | 16.2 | 19.6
